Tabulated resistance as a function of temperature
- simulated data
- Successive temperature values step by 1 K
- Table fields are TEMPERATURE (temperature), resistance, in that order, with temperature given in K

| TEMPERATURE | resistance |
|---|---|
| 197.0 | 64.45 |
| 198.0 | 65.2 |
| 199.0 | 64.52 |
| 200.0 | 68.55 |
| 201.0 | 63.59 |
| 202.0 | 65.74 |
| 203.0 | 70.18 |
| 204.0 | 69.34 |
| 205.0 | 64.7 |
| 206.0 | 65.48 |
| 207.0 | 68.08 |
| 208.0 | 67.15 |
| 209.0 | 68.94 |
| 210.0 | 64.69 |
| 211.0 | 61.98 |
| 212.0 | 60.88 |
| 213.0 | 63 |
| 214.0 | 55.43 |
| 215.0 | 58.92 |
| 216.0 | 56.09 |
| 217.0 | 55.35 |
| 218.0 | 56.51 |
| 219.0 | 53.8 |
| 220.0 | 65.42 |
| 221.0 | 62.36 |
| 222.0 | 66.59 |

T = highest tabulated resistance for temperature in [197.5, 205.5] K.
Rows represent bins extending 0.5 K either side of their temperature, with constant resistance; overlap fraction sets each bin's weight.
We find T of 70.18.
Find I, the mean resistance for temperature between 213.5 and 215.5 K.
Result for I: 57.2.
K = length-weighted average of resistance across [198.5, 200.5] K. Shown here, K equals 66.5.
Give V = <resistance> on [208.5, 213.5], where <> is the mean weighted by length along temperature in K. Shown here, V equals 63.9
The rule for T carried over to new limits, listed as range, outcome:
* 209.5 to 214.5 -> 64.69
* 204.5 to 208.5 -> 68.08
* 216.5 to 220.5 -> 65.42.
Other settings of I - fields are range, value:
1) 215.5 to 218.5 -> 56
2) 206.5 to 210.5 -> 67.2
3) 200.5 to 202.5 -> 64.7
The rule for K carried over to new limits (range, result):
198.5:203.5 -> 66.5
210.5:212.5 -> 61.4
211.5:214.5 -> 59.8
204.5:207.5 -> 66.1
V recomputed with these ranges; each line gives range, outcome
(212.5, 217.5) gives 57.8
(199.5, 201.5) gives 66.1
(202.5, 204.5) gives 69.8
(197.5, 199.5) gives 64.9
